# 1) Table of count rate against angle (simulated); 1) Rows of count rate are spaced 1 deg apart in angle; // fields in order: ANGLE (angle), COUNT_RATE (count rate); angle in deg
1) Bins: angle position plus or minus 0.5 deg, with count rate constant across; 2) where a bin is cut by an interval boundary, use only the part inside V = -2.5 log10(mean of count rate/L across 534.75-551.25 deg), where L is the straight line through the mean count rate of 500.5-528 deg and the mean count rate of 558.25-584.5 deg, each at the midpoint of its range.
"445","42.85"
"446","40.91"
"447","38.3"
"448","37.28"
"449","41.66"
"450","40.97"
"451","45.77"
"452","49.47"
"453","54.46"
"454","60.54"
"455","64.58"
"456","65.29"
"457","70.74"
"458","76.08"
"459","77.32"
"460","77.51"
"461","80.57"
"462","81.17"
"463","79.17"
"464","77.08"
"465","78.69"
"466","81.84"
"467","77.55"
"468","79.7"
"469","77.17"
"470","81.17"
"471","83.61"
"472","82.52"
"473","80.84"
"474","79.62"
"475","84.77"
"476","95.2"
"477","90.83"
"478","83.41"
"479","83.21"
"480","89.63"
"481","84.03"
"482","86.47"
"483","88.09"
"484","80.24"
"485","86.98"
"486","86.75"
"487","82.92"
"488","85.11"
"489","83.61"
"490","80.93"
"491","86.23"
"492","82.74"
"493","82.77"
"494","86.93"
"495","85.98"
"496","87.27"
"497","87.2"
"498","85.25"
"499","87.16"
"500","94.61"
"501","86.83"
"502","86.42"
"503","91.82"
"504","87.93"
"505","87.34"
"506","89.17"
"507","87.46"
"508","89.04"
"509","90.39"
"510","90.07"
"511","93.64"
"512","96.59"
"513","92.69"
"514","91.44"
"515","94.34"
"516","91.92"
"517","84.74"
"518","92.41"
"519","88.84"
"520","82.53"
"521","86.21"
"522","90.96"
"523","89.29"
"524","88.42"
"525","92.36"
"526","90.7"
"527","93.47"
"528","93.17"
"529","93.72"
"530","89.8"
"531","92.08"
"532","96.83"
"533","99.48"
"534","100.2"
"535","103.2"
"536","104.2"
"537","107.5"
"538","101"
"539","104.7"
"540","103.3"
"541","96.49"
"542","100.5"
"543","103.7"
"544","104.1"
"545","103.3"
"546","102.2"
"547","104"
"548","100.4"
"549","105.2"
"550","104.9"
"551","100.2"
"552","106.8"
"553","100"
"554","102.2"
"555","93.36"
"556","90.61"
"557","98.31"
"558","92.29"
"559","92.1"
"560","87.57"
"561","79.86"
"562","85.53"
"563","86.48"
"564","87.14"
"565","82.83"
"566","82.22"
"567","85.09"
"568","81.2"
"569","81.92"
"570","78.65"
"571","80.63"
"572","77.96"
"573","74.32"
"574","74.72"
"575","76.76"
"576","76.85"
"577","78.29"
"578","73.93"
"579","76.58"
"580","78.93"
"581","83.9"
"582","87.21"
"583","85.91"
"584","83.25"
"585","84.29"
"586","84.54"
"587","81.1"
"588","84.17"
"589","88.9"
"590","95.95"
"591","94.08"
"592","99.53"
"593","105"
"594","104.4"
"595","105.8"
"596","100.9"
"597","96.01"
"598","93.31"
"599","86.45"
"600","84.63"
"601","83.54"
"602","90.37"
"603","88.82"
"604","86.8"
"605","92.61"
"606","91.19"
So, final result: -0.20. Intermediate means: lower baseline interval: 89.9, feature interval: 103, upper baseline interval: 81.6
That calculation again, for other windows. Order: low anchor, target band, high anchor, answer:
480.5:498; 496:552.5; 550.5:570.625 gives -0.09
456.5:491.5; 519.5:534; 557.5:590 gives -0.12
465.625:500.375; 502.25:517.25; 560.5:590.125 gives -0.08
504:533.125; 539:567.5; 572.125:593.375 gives -0.10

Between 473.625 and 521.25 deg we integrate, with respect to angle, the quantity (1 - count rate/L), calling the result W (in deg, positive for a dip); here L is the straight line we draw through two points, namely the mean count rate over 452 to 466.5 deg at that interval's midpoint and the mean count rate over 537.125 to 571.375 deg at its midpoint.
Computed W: -3.68 deg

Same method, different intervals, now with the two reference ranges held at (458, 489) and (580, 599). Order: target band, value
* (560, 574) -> 1.3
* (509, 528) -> -1.0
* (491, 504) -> -0.4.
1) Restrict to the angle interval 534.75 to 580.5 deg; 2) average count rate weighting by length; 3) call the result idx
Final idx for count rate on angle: 91.5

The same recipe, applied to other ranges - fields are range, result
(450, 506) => 80.5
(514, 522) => 89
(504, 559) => 95.7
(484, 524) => 88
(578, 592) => 85.4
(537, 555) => 102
